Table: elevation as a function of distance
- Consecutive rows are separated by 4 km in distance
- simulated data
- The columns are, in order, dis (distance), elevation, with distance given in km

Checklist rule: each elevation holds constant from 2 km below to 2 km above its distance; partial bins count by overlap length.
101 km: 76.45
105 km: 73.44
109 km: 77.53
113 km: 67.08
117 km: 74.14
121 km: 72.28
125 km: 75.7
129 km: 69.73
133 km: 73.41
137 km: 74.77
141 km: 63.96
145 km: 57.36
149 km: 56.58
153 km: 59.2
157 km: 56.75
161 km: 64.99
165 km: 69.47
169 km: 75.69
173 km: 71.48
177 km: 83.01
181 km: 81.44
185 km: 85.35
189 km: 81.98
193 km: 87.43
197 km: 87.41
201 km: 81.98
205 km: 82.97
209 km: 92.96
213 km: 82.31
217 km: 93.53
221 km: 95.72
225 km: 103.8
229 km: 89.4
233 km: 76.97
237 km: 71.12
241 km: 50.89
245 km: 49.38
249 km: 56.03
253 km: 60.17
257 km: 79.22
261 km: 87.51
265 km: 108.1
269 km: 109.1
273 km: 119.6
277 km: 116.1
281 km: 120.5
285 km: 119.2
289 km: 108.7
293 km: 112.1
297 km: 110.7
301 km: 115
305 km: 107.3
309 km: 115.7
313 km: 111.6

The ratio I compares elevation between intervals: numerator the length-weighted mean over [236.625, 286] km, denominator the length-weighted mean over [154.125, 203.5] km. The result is 1.1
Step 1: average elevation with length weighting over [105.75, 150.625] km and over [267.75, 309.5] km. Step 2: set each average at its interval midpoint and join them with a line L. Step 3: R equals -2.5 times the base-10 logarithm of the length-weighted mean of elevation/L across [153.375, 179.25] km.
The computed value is 0.15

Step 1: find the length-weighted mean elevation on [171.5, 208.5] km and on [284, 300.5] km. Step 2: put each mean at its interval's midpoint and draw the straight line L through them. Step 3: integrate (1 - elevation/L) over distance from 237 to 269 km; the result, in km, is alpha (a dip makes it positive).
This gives 9.2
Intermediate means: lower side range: 83.1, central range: 72.7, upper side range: 112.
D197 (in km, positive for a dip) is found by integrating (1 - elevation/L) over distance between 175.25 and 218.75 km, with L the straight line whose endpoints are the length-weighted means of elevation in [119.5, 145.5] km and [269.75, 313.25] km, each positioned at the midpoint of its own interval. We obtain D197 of 1.3 km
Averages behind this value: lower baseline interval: 70.3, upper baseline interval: 114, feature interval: 85.5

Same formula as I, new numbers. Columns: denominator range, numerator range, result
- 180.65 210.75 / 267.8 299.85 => 1.34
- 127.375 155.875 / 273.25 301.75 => 1.78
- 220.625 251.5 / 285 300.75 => 1.54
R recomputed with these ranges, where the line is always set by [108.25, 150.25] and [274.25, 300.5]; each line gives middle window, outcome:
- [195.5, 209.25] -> 0.06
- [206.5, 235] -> 0.06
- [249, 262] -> 0.42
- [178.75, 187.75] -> 0.02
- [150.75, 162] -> 0.28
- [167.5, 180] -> 0.07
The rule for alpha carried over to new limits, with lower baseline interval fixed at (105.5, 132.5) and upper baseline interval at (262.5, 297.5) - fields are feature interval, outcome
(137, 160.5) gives 5.8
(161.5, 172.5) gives 1.8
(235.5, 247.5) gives 5.5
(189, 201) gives 0.8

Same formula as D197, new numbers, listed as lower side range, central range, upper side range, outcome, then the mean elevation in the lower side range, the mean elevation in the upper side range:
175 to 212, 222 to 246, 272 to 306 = 5.3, 84.9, 114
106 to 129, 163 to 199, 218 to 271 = -1.8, 73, 80.1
